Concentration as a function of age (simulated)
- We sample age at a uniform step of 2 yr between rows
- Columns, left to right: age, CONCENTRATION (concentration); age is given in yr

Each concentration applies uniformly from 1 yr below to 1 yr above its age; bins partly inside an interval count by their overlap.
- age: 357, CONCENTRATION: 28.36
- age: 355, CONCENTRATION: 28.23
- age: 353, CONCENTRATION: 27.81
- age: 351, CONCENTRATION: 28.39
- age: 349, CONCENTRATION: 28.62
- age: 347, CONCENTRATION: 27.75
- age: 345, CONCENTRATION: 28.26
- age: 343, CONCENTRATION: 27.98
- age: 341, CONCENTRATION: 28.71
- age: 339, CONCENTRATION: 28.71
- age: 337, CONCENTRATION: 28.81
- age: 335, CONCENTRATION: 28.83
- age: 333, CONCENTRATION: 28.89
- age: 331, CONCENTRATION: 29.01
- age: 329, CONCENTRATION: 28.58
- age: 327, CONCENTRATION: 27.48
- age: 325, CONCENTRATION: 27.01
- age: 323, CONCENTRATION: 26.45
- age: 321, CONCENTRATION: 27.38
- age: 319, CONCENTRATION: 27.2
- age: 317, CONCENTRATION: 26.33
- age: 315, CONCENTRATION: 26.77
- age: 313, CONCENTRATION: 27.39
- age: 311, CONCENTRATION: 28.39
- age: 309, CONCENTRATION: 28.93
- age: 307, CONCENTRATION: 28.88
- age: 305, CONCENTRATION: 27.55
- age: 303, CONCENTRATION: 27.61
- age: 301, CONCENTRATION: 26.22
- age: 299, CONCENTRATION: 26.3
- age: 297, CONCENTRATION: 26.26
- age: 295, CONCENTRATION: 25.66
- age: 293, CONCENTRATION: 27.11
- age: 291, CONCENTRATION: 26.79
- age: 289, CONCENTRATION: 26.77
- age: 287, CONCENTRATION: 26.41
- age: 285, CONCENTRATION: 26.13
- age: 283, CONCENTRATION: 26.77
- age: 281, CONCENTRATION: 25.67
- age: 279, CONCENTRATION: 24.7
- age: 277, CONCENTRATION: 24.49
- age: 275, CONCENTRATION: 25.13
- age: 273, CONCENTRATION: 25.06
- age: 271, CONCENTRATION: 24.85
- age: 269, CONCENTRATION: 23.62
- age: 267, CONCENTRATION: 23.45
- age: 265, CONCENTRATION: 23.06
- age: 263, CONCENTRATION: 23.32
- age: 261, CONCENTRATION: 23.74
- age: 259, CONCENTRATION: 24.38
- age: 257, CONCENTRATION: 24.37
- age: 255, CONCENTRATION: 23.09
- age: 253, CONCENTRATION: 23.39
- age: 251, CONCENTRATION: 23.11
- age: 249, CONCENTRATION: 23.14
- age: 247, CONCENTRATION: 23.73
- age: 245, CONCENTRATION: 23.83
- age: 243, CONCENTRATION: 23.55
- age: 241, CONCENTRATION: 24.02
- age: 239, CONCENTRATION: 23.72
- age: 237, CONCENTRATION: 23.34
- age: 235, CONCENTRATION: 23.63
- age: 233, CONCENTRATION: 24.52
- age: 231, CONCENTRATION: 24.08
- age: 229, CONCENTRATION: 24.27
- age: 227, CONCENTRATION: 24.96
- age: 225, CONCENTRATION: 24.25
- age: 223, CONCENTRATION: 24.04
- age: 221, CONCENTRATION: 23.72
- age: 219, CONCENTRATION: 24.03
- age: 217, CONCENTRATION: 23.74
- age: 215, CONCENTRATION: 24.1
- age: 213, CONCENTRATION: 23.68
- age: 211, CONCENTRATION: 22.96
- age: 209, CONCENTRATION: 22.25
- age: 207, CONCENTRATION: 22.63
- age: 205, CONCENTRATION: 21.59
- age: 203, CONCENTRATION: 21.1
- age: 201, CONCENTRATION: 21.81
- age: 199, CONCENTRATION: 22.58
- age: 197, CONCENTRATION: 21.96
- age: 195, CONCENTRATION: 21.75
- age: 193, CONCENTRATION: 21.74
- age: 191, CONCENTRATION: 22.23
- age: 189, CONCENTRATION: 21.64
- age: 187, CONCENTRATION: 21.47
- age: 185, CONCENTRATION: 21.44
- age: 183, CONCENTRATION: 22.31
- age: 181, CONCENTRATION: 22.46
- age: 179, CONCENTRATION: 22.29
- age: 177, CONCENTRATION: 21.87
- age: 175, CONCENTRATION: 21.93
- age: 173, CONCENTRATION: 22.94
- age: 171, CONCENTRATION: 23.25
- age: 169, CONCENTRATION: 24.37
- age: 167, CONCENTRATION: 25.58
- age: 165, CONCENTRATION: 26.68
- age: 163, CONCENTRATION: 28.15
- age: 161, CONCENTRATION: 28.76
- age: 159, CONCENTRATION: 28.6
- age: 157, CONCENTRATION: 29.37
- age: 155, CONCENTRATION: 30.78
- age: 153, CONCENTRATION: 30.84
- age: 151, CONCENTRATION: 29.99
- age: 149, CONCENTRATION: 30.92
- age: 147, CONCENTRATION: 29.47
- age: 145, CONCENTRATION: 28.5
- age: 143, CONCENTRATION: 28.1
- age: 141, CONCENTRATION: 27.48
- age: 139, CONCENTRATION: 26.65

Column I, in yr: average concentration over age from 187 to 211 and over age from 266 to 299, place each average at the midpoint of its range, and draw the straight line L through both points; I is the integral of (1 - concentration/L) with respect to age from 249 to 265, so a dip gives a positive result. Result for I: 0.6 yr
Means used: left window 22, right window 25.6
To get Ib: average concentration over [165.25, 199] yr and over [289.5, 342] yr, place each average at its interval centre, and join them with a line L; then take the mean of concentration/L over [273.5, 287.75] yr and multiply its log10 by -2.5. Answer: 0.03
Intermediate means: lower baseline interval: 22.5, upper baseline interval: 27.6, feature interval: 25.6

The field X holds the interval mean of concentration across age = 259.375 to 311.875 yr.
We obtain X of 25.9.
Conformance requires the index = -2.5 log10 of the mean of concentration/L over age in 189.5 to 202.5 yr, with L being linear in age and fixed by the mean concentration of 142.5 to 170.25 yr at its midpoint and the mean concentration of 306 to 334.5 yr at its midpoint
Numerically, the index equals 0.28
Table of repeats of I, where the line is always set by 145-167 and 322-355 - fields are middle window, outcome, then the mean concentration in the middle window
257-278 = 3.3 yr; 24.1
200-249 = 9.0 yr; 23.5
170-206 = 8.6 yr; 22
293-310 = 0.7 yr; 27.2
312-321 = 0.4 yr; 27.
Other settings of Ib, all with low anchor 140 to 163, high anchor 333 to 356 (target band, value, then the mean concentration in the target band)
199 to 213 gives 0.29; 22.2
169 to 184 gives 0.28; 22.6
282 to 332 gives 0.05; 27.2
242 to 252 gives 0.22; 23.5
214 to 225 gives 0.21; 24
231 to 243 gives 0.21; 23.8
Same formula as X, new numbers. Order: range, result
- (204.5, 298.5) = 24.3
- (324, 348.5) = 28.3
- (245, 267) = 23.5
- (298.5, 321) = 27.4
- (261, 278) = 24.1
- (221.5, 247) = 24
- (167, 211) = 22.3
